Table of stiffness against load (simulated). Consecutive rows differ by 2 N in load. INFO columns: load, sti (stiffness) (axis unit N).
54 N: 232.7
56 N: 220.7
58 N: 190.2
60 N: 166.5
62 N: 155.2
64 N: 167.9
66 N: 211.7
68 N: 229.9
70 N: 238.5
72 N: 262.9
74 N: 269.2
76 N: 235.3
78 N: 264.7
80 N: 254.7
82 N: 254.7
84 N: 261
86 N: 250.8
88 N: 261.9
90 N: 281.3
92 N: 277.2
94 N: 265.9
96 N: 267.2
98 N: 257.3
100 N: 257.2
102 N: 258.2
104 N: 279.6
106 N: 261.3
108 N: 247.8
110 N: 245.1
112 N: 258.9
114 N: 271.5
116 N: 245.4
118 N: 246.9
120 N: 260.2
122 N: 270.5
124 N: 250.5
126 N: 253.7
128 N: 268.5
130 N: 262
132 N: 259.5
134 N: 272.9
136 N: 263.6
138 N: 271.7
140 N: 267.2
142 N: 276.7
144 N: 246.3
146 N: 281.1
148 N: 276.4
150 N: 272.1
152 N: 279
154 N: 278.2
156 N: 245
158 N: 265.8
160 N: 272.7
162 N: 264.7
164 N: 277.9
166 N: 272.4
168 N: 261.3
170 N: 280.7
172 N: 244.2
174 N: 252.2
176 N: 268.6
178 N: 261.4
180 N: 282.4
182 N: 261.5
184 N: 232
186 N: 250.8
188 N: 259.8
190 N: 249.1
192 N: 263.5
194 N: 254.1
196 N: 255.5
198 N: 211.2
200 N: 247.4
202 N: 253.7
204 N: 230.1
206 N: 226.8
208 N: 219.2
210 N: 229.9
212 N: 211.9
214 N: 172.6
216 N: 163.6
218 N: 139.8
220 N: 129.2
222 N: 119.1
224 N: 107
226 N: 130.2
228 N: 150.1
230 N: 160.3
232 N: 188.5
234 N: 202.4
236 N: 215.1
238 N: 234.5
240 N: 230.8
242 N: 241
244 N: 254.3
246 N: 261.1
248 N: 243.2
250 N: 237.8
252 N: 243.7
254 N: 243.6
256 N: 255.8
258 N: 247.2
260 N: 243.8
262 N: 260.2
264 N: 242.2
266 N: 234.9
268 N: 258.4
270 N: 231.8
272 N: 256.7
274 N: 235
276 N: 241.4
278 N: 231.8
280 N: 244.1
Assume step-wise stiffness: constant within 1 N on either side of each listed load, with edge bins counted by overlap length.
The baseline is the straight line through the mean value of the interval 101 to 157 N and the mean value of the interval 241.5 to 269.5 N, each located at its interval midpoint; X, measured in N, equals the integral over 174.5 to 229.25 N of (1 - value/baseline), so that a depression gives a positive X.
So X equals 8.7 N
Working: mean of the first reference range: 263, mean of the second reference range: 247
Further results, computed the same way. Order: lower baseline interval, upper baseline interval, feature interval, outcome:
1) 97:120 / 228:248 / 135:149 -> -1.2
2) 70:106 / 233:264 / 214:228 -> 6.2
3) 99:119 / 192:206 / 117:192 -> -4.2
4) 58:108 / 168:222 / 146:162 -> -2.3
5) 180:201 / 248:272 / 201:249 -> 10.0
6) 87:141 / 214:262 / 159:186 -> -3.4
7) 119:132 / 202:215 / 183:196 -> -1.4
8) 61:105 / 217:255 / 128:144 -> -2.5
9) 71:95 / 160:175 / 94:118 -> 0.3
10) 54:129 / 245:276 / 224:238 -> 4.1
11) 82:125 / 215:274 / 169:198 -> -3.0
